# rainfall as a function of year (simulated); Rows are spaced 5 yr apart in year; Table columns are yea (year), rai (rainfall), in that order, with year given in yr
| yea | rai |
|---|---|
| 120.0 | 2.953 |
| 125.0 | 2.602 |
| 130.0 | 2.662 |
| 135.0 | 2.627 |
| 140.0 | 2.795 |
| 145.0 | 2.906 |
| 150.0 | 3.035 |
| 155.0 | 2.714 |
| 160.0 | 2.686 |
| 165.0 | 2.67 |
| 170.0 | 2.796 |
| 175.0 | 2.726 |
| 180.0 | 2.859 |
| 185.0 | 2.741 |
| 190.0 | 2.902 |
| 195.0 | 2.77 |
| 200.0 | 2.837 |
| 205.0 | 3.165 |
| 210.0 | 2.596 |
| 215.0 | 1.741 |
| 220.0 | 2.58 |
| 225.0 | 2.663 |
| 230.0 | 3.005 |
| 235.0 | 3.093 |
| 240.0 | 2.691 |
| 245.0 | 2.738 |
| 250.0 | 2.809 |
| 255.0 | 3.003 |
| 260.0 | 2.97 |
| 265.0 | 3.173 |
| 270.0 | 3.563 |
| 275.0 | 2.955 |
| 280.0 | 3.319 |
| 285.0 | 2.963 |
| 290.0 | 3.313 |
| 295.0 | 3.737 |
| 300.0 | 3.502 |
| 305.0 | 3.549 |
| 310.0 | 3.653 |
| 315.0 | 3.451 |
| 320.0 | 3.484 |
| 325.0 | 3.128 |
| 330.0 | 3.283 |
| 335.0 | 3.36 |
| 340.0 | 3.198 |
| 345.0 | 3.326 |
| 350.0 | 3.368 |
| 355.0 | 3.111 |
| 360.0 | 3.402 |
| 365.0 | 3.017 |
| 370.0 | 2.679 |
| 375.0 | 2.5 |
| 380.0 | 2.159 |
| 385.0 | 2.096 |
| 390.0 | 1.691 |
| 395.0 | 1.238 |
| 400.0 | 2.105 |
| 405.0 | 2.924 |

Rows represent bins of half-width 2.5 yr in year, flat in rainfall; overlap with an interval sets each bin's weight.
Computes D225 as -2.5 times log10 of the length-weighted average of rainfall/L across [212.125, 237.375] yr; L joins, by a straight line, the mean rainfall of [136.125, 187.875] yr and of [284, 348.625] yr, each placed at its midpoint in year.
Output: 0.16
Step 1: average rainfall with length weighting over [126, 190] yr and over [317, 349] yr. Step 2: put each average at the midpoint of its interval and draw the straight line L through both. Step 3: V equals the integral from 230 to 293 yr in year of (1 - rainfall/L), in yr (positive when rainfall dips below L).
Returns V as 0.7 yr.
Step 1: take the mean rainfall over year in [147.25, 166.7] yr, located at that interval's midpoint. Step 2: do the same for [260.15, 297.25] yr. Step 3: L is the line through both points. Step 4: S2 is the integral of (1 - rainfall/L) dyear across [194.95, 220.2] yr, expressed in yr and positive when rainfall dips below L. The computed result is 3.2 yr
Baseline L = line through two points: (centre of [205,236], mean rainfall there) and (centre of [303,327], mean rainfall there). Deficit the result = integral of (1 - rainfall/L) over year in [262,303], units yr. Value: -1.8 yr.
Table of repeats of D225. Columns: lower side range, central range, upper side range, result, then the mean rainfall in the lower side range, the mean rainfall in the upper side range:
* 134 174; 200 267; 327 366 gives 0.074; 2.78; 3.27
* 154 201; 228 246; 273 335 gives 0.058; 2.77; 3.36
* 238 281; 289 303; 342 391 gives -0.204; 3.02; 2.77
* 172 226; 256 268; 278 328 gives 0.015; 2.69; 3.41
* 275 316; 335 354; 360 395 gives -0.185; 3.41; 2.35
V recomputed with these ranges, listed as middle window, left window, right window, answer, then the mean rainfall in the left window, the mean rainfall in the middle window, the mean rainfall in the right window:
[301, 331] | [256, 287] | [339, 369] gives -2.4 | 3.15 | 3.44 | 3.21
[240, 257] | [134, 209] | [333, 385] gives 0.3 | 2.81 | 2.82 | 2.96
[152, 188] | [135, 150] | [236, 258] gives 1.2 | 2.84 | 2.75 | 2.83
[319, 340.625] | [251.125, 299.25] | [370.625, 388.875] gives -4.6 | 3.22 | 3.29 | 2.25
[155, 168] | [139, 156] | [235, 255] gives 0.8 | 2.88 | 2.69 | 2.82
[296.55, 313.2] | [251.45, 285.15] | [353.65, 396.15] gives -3.9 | 3.14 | 3.57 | 2.45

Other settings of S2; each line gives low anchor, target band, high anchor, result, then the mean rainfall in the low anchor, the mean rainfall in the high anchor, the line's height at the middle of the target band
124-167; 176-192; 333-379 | -0.07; 2.75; 3.07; 2.81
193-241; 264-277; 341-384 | -2.13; 2.71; 2.92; 2.79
